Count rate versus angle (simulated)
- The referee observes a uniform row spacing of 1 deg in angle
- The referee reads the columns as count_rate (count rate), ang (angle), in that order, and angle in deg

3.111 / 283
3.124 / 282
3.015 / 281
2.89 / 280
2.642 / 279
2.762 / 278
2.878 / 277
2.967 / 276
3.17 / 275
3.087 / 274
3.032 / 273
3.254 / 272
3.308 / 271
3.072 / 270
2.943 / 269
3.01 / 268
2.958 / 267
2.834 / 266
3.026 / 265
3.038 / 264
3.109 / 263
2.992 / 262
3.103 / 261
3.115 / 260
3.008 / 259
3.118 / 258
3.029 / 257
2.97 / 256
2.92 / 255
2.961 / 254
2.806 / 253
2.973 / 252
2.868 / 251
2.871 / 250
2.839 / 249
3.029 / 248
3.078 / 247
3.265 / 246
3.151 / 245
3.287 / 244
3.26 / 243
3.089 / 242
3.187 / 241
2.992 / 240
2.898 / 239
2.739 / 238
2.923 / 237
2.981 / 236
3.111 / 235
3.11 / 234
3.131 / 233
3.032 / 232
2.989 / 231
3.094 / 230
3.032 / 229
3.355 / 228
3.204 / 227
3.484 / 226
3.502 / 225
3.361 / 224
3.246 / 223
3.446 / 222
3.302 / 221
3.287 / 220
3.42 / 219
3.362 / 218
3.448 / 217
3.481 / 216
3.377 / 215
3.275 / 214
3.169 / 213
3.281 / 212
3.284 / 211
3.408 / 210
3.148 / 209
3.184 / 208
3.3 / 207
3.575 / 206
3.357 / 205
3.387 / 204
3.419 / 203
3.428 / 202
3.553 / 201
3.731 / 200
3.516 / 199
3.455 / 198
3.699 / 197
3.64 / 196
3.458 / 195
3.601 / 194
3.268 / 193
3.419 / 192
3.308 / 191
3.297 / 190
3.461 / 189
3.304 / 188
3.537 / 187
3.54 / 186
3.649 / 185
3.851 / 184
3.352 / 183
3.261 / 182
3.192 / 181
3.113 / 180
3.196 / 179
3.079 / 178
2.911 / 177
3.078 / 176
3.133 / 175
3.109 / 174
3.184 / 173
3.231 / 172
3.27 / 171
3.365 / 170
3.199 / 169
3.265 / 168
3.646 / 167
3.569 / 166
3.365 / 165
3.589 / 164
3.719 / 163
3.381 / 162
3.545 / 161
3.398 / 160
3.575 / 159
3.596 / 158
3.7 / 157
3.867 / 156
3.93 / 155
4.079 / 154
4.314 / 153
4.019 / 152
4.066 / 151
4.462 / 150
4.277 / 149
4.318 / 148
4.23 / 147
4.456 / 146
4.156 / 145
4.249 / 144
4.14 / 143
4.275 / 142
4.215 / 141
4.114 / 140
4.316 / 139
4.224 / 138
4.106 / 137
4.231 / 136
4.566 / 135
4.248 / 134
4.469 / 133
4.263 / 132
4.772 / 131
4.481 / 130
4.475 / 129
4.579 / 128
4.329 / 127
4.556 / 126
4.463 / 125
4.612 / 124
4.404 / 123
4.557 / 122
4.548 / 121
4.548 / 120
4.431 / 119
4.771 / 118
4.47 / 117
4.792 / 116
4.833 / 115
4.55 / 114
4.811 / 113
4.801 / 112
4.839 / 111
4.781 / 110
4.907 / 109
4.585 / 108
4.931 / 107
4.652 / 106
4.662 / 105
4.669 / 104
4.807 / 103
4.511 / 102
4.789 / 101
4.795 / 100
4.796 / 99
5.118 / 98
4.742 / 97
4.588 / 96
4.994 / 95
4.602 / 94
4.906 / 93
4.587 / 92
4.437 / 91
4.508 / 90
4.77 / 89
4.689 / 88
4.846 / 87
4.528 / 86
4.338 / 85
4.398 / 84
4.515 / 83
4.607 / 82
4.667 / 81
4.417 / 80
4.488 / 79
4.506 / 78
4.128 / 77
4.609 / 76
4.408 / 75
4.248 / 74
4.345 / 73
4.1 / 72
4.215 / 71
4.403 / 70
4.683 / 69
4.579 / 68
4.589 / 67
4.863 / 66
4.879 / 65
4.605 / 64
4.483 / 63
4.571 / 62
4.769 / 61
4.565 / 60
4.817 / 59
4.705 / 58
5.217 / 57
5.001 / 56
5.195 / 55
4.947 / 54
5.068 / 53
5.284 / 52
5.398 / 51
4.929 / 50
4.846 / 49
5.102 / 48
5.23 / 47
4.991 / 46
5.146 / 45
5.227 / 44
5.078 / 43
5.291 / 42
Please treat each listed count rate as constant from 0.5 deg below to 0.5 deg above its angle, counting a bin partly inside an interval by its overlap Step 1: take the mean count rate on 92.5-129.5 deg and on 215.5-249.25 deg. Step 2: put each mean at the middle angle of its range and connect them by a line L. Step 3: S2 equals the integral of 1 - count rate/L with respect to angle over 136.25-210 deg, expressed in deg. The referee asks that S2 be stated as 5.65 deg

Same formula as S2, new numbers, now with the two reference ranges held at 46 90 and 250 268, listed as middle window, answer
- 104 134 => -2.7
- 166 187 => 2.4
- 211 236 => 0.3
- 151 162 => 0.3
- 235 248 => 0.3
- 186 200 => 0.4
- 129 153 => -1.5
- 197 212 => 0.2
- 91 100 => -0.7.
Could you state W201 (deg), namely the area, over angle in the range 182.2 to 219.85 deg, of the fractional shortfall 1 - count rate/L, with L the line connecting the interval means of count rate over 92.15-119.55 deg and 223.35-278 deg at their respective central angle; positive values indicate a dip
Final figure 2.2 deg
